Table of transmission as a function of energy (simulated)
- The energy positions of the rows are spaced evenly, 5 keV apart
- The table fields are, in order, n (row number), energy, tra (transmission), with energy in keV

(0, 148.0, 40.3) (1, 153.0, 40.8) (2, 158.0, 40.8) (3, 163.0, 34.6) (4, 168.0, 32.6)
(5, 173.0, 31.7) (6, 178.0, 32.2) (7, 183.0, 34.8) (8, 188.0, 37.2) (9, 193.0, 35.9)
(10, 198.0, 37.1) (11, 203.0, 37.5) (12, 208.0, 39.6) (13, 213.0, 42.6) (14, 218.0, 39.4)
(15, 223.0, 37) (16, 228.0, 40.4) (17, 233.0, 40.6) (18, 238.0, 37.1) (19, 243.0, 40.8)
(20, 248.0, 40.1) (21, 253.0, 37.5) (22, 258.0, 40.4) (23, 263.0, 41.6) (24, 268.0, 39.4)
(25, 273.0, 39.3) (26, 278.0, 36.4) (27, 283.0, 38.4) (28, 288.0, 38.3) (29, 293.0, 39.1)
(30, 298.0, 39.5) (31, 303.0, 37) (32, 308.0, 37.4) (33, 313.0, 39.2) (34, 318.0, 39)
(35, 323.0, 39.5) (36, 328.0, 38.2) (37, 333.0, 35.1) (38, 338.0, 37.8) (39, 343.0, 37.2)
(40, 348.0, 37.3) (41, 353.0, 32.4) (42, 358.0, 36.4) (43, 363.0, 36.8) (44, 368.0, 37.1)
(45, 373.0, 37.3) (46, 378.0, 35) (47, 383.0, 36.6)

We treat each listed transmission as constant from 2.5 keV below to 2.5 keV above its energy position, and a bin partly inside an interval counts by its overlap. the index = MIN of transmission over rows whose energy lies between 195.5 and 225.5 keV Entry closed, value 37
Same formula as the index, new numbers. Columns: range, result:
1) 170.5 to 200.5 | 31.7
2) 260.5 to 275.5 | 39.3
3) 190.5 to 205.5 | 35.9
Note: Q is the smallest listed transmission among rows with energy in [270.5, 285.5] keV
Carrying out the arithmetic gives 36.4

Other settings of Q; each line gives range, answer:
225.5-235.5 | 40.4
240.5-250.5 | 40.1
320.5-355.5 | 32.4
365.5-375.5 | 37.1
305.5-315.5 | 37.4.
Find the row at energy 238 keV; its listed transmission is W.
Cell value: 37.1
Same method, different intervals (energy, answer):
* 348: 37.3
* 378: 35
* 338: 37.8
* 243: 40.8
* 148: 40.3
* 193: 35.9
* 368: 37.1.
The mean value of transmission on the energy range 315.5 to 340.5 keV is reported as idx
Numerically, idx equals 37.9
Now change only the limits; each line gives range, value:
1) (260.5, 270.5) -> 40.5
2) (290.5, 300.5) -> 39.3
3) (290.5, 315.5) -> 38.4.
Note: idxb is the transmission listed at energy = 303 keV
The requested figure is 37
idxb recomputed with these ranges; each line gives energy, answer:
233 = 40.6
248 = 40.1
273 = 39.3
